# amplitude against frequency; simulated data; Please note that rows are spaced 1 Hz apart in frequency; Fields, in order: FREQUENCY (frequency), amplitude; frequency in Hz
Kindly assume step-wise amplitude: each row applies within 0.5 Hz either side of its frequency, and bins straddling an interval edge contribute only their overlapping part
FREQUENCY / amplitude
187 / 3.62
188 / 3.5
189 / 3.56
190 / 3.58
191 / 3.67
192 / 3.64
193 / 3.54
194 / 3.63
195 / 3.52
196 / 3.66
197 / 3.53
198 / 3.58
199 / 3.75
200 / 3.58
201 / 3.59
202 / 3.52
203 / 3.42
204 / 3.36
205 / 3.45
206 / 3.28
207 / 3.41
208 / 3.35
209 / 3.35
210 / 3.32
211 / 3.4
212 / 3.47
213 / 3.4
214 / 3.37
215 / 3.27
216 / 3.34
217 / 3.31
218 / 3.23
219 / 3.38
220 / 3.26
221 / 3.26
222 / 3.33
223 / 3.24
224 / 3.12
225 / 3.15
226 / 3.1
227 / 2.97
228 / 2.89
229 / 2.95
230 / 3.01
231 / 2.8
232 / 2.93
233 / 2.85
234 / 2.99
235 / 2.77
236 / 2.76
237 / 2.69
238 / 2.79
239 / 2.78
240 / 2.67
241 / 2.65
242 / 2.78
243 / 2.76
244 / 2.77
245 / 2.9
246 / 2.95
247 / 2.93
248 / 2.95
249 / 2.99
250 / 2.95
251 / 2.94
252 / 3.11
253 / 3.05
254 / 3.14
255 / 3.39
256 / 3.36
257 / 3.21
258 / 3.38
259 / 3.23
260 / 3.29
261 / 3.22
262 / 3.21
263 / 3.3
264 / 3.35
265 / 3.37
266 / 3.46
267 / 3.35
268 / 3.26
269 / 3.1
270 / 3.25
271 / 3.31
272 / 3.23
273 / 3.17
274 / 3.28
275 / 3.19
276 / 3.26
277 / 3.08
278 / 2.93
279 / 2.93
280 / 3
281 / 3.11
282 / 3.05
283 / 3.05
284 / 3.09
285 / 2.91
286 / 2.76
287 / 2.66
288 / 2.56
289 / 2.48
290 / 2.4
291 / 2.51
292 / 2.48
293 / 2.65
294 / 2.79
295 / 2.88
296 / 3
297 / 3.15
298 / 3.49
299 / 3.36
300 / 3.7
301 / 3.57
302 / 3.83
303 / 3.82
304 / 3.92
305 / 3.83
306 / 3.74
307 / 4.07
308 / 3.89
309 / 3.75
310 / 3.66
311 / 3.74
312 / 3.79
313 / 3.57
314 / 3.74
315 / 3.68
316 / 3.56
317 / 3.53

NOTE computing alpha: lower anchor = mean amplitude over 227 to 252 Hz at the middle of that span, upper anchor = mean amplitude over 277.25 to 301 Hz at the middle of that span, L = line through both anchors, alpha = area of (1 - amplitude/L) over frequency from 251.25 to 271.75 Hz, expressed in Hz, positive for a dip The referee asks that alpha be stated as -2.6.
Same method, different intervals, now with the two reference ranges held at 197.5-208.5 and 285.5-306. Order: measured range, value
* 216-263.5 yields 4.2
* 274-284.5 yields 0.3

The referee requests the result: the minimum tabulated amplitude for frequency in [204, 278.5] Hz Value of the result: 2.65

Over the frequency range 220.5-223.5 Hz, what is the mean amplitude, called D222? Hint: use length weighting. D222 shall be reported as 3.28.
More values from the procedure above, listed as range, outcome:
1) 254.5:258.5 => 3.33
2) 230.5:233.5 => 2.86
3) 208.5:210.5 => 3.33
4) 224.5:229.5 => 3.01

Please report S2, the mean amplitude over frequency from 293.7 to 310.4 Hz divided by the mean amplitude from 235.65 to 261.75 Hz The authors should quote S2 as 1.19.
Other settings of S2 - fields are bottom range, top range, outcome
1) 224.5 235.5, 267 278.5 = 1.08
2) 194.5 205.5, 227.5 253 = 0.81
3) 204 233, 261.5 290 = 0.96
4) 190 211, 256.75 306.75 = 0.90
